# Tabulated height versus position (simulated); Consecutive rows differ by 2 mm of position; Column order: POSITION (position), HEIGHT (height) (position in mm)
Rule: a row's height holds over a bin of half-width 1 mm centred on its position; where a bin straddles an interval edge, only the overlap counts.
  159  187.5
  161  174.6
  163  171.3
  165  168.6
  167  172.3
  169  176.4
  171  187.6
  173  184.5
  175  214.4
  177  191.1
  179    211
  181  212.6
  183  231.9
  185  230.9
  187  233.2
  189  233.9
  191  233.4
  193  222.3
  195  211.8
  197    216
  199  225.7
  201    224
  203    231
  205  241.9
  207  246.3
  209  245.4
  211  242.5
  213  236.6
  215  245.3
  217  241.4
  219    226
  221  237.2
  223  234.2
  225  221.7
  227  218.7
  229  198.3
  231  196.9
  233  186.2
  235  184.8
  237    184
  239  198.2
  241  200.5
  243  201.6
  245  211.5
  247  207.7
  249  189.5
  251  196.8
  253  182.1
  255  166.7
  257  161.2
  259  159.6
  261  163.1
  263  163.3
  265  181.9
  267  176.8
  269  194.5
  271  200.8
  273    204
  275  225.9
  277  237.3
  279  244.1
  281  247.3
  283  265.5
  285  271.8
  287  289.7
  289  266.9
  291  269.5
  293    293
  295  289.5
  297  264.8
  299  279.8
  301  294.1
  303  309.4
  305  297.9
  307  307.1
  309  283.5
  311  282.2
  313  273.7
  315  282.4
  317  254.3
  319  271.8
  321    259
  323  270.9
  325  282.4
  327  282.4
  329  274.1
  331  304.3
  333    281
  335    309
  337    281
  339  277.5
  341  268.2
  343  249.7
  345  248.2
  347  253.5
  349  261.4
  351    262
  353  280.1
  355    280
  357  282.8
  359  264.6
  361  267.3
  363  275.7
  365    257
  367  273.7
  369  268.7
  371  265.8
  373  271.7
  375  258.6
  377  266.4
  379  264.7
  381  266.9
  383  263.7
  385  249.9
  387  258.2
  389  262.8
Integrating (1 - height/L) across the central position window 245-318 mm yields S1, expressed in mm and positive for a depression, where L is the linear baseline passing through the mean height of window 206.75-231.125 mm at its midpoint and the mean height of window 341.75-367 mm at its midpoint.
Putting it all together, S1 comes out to 2.9 mm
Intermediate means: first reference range 231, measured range 238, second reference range 266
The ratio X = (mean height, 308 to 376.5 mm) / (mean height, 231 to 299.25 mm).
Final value 1.3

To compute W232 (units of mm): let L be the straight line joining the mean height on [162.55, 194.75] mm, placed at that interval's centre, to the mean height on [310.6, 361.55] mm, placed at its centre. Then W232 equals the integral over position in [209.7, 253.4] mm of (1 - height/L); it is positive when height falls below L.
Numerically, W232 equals 3.1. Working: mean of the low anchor 205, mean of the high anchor 273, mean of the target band 212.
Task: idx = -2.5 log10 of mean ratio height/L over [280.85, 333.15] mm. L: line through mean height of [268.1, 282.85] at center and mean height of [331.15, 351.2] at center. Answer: -0.14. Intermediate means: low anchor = 225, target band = 280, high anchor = 271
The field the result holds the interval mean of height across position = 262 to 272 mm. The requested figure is 183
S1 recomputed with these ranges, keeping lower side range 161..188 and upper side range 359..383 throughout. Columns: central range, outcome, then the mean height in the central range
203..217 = -2.1 mm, 242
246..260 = 2.8 mm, 181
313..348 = -2.9 mm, 274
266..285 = 0.7 mm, 224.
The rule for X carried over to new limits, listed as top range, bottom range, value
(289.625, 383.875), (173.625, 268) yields 1.31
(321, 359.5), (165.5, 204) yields 1.29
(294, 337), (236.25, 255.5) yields 1.46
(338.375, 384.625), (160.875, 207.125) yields 1.27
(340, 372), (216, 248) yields 1.27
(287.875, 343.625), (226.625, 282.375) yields 1.43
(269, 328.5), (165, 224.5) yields 1.21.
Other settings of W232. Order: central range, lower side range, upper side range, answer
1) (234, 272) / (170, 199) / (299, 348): 9.42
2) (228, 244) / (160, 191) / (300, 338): 2.86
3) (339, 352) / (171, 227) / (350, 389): 0.13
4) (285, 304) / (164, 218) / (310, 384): -2.23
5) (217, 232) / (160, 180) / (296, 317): 0.31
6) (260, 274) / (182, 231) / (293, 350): 3.95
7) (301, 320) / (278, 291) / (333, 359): -1.27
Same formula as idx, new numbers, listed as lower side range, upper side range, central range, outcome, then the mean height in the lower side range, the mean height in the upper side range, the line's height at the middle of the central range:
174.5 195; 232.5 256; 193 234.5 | -0.093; 221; 193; 207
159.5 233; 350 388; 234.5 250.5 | 0.163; 216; 267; 230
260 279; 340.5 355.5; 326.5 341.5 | -0.142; 197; 262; 250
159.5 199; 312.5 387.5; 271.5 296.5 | -0.055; 204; 270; 245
